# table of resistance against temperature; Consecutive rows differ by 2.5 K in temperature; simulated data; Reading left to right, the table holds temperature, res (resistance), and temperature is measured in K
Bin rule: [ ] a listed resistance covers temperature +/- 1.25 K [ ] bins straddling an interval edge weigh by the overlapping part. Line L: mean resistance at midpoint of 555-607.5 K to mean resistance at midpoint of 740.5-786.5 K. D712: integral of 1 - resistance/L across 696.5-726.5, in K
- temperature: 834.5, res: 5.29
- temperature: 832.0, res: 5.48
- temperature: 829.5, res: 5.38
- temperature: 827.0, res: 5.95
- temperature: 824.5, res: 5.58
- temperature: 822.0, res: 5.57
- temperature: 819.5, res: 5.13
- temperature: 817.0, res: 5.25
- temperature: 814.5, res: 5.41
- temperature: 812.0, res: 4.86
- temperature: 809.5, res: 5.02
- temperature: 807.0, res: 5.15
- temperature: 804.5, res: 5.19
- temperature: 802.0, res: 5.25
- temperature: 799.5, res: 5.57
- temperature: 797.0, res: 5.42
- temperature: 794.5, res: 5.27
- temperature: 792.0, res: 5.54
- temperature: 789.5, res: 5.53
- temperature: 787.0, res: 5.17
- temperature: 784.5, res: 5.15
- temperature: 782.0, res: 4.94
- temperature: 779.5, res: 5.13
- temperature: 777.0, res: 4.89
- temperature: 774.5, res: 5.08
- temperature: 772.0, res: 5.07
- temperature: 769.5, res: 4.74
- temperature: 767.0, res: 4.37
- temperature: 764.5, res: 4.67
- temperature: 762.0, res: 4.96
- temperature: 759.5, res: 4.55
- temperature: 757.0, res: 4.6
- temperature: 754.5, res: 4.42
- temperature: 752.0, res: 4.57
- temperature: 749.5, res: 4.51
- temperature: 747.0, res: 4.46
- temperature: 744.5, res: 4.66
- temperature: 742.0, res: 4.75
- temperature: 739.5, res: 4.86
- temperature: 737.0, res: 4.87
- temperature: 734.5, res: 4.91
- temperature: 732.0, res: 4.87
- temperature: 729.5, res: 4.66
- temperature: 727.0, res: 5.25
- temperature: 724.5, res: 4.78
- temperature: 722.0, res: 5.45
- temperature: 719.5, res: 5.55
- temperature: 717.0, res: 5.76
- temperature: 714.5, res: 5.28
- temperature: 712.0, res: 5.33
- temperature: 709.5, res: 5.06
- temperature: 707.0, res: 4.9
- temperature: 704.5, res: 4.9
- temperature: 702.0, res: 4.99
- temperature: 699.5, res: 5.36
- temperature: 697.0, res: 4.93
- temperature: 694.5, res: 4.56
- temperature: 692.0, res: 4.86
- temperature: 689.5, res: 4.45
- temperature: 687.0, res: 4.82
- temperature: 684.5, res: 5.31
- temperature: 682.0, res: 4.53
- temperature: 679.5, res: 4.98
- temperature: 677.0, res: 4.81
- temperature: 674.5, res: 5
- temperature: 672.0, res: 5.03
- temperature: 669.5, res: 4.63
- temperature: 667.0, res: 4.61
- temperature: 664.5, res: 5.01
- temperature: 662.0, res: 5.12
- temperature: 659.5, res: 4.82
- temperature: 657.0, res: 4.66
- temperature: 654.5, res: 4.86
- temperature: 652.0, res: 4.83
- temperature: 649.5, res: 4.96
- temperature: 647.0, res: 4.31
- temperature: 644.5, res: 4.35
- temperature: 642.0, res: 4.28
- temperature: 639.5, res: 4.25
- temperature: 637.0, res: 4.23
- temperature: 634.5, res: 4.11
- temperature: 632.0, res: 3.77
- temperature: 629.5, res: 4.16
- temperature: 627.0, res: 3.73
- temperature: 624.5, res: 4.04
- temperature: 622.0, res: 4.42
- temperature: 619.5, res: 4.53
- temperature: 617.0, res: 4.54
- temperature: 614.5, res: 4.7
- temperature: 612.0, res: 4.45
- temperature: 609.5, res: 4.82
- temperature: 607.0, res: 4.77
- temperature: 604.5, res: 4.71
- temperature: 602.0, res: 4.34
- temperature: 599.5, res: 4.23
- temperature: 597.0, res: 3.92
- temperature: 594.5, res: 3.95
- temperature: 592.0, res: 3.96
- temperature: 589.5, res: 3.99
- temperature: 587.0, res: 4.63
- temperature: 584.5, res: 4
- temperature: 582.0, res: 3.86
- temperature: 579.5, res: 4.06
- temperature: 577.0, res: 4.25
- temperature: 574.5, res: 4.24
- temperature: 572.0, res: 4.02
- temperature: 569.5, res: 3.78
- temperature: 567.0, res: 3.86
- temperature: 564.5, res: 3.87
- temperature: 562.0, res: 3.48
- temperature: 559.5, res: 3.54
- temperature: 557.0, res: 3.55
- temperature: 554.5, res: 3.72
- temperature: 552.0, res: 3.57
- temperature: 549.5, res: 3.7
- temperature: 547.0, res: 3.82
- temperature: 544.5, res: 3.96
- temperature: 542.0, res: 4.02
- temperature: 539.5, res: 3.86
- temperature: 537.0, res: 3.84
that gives -4.3 K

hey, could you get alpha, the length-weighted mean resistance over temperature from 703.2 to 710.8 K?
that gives 4.96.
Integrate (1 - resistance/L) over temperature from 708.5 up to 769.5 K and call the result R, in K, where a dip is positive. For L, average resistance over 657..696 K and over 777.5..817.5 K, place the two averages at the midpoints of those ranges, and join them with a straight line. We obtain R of 1.91 K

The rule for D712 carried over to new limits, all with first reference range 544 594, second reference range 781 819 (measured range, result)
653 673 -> -1.8 K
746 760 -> 1.3 K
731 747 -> 0.3 K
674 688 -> -1.1 K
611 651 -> -0.5 K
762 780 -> 0.8 K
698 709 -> -0.8 K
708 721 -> -1.8 K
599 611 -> -1.4 K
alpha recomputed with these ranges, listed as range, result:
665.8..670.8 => 4.62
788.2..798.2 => 5.44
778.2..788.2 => 5.1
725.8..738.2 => 4.91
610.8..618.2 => 4.56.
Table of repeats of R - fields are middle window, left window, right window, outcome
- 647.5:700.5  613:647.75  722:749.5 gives -4.4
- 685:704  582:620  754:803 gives -0.7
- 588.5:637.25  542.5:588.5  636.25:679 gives 0.4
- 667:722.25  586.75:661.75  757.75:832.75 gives -3.5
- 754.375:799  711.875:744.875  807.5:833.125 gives 1.9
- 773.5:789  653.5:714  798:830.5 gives 0.4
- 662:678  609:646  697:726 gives -0.4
